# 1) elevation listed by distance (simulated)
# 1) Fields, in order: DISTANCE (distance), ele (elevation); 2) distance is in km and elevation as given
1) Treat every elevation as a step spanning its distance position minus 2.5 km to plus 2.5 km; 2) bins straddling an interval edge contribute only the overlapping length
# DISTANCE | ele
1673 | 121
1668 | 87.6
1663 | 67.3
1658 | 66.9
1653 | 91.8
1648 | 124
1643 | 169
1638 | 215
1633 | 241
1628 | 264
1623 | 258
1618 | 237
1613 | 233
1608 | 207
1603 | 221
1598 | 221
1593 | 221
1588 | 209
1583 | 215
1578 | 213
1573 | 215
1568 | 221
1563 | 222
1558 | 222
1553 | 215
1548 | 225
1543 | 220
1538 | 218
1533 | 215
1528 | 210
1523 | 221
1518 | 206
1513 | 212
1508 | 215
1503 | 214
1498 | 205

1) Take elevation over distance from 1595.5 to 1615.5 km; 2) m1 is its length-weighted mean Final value 220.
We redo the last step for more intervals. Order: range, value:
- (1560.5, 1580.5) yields 218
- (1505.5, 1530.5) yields 213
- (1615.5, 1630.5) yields 253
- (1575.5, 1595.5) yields 214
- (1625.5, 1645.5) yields 222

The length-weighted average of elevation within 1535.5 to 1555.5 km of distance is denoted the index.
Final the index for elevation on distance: 220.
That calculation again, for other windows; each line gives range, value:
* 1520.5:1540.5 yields 216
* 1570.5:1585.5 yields 214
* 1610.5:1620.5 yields 235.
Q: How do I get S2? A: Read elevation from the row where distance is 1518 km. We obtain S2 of 206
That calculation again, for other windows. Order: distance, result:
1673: 121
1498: 205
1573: 215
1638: 215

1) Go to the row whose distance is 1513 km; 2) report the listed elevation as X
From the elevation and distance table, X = 212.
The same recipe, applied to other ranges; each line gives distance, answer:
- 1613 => 233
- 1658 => 66.9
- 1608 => 207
